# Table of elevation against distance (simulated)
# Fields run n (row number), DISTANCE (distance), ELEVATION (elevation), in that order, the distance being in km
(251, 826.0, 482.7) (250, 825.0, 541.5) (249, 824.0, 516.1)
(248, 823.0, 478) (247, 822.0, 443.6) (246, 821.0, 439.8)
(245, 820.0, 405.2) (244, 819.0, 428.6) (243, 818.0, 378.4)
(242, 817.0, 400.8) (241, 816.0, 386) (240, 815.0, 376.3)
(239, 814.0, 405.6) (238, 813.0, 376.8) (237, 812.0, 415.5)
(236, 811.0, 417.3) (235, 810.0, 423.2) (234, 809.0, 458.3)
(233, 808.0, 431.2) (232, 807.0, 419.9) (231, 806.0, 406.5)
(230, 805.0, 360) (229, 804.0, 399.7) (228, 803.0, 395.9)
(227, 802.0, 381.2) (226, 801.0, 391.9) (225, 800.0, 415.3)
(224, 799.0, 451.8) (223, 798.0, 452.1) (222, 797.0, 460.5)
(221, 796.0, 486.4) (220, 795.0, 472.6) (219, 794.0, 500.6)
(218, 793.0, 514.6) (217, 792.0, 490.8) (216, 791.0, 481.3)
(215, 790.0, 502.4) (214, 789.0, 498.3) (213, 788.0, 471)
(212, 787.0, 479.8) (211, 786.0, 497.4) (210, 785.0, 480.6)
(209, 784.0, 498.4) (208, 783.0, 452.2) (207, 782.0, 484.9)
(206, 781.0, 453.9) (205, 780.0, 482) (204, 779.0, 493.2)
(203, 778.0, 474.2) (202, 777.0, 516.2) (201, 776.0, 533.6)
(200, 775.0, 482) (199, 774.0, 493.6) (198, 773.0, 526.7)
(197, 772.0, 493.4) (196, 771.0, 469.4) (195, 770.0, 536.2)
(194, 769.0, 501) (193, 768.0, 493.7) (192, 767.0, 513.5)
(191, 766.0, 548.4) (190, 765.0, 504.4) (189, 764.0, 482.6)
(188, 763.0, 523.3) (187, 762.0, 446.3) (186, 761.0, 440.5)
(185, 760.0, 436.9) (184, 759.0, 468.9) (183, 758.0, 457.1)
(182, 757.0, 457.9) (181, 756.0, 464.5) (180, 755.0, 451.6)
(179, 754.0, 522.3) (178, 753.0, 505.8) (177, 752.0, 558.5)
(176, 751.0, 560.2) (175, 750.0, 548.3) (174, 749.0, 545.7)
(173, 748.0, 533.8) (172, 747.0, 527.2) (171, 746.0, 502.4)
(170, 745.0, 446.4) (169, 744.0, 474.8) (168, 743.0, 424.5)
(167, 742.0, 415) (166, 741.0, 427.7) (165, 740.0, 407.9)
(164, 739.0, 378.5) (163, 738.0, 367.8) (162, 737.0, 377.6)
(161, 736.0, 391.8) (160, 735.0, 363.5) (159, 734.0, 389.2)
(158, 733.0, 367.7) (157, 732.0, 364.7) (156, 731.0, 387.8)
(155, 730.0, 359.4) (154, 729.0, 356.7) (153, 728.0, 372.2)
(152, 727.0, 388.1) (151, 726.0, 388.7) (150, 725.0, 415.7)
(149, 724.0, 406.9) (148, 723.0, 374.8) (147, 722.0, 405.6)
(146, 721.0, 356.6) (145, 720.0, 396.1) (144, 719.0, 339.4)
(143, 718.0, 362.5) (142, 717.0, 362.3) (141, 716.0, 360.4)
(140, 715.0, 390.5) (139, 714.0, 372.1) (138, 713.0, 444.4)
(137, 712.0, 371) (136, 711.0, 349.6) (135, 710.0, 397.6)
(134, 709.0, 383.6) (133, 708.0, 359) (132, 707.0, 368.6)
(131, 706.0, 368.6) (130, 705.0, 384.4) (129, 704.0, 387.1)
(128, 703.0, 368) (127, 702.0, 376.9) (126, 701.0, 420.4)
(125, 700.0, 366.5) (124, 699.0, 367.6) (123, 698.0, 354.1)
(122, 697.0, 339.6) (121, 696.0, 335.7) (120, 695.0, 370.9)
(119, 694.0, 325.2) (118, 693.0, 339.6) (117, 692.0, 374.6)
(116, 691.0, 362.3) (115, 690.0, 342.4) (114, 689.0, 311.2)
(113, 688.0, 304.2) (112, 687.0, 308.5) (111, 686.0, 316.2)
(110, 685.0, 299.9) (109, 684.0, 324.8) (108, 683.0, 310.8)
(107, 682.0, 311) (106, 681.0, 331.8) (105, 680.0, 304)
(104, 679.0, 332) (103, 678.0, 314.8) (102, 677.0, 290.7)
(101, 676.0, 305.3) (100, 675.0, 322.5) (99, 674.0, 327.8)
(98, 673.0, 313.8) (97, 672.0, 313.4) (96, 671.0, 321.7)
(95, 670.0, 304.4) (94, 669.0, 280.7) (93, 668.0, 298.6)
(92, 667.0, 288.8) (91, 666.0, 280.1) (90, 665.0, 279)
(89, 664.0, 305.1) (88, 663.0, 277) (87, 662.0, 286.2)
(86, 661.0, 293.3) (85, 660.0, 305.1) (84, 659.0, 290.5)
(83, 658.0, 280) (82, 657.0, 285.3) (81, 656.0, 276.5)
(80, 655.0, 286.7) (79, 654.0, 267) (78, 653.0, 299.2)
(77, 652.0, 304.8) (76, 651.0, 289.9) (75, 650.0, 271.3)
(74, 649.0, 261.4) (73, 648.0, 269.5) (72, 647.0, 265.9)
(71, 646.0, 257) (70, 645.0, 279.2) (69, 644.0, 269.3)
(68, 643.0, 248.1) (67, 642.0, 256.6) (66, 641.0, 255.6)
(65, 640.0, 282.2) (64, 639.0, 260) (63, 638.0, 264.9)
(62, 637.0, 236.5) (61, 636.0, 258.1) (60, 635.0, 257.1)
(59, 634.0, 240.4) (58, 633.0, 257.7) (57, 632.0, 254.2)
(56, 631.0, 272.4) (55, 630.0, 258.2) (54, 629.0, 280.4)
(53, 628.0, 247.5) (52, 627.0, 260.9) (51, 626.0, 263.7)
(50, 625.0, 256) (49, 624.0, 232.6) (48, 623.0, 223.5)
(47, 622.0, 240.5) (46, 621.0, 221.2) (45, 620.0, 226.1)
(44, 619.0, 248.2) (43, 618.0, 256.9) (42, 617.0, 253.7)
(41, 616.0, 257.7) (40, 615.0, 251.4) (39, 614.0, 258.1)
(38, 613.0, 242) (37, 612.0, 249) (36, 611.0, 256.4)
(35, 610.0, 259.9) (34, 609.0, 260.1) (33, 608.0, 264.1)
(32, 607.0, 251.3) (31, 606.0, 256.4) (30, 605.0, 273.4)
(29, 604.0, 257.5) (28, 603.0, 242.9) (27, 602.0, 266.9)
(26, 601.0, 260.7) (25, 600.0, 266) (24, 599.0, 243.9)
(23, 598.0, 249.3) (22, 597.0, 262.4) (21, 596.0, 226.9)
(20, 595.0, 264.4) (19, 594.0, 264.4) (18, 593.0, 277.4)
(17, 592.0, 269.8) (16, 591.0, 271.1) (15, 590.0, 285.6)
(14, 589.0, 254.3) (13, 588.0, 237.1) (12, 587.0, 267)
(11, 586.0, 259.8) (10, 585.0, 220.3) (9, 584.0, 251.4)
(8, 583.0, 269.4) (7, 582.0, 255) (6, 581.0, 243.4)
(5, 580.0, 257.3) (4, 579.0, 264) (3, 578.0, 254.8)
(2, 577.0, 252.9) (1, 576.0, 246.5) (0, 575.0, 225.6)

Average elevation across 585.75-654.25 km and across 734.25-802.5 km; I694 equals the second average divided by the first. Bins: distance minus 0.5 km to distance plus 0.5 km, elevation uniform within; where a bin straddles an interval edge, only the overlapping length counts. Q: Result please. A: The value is 1.83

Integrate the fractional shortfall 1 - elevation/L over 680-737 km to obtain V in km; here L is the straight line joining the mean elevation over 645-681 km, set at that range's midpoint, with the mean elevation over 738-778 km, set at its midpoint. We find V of 3.20 km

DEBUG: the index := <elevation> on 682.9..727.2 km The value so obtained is 364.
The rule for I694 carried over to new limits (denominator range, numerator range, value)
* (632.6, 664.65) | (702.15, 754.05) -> 1.50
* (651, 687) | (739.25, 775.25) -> 1.62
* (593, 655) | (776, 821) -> 1.73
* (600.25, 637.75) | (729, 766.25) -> 1.79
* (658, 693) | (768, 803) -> 1.55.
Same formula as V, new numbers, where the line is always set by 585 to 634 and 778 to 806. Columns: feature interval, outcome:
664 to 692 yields 1.7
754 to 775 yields -2.8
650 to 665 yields 1.0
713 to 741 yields 0.5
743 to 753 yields -2.6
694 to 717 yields -0.6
